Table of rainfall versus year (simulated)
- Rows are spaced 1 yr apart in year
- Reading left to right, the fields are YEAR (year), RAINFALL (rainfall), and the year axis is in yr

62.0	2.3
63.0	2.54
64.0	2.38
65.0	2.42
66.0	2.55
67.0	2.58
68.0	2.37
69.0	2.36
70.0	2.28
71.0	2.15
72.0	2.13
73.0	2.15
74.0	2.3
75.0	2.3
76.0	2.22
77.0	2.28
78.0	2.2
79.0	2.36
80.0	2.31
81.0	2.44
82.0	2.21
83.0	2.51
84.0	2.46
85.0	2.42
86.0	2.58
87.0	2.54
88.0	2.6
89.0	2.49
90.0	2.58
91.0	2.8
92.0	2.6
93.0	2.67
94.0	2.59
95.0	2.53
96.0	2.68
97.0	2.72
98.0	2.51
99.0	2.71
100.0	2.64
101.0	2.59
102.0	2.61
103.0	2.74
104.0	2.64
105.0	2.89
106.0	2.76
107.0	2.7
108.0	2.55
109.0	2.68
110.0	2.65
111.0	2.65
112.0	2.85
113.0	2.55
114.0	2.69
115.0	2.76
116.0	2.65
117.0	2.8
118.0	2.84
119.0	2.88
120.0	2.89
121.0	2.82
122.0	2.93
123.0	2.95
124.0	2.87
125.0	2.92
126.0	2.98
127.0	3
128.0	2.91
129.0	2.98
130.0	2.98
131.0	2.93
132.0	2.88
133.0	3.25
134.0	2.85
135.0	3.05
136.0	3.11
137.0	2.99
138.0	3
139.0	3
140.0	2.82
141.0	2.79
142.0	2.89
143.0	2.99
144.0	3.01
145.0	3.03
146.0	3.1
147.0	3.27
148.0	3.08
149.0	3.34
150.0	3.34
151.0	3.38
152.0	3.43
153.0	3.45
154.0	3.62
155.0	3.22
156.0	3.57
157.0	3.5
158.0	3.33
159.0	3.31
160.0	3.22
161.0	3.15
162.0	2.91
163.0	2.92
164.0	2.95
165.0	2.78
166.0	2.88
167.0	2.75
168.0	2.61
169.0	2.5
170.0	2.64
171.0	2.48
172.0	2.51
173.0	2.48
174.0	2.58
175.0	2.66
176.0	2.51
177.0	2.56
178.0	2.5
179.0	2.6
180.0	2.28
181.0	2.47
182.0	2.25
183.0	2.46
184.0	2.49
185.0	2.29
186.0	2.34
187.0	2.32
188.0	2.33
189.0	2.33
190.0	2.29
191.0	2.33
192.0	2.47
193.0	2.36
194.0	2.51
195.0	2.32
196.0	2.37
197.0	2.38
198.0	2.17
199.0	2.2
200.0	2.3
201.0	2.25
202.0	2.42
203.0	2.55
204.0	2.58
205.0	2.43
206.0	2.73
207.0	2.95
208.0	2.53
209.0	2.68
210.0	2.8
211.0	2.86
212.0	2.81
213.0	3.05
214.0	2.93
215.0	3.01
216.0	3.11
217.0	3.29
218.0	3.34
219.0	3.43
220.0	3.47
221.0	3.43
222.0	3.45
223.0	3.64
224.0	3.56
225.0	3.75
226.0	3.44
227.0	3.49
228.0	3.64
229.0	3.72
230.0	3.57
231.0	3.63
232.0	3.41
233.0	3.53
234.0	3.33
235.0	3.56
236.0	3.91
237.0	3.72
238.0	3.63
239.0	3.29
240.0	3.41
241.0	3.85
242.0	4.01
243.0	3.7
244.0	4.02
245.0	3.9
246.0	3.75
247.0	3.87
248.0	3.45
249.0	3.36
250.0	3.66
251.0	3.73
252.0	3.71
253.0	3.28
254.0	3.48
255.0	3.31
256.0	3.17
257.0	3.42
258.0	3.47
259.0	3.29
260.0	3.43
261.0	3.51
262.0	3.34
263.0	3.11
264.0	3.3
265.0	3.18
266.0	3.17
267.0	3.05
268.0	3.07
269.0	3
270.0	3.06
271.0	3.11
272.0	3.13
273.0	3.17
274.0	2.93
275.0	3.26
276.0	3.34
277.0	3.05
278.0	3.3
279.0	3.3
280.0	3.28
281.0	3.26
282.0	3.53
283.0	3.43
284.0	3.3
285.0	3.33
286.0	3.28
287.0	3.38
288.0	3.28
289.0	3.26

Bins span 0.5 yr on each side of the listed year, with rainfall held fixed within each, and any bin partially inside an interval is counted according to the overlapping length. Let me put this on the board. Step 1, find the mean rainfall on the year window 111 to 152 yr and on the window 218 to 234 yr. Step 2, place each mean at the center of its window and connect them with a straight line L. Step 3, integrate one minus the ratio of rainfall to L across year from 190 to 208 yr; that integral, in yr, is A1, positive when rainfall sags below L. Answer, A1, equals 5.02 yr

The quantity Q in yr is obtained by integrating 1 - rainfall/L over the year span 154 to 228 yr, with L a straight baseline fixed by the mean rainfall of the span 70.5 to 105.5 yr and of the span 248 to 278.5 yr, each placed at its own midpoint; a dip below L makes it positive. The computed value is 4.31 yr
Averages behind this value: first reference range 2.49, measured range 2.78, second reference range 3.28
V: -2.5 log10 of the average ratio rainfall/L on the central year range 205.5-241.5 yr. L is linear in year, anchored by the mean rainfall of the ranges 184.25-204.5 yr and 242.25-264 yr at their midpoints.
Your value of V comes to -0.14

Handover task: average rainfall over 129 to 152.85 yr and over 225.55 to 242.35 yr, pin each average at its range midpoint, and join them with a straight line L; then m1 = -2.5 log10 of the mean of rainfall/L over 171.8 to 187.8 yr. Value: 0.32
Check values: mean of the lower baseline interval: 3.07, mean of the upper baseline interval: 3.59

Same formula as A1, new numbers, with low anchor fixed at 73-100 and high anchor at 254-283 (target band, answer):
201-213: 1.28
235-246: -2.15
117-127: -1.02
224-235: -1.69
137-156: -2.97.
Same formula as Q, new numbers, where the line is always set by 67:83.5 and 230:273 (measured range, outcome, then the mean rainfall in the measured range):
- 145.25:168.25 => -2.88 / 3.18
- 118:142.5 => -2.63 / 2.94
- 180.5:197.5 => 3.76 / 2.37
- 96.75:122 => -1.96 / 2.72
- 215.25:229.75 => -0.93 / 3.48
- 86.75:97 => -0.90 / 2.62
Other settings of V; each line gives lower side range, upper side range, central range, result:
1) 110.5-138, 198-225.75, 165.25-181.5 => 0.14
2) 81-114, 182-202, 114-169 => -0.21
